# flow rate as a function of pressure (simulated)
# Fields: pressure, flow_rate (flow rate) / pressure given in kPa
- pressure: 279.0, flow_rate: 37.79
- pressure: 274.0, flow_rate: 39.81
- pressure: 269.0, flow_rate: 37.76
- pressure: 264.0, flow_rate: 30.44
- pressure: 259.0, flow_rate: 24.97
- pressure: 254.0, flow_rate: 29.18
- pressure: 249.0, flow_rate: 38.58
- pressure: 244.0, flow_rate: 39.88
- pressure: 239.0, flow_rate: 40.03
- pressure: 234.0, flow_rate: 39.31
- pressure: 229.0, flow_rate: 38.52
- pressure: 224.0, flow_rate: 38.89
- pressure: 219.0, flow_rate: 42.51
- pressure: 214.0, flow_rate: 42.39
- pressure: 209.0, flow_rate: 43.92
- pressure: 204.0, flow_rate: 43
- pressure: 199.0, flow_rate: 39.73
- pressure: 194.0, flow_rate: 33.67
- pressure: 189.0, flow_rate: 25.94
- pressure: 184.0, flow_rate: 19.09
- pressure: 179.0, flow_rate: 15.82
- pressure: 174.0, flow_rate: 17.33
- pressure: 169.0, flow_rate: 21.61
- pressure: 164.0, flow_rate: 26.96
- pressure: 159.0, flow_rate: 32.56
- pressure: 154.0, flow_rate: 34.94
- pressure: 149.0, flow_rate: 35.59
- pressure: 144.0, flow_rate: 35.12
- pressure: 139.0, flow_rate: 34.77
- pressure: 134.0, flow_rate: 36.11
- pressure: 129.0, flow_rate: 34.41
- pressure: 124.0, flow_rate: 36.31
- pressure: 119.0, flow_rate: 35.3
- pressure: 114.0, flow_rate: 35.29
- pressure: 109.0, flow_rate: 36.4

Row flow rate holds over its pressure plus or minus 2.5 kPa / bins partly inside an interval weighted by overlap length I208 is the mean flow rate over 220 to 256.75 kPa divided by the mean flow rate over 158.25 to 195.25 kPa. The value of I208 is 1.62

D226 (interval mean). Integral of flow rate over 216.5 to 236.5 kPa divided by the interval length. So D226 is 39.8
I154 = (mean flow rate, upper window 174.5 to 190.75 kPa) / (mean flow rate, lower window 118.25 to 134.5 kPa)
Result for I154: 0.6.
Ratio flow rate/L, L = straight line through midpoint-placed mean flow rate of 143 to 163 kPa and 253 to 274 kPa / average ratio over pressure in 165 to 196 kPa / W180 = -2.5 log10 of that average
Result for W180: 0.44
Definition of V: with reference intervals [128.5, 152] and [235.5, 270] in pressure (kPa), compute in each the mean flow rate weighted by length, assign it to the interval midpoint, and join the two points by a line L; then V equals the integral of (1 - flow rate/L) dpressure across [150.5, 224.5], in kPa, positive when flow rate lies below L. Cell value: 6.6 kPa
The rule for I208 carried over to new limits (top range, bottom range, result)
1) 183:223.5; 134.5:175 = 1.21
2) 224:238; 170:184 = 2.22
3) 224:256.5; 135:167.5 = 1.14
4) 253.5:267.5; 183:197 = 1.05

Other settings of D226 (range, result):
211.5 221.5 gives 42.5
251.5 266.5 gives 28.2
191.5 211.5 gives 40.1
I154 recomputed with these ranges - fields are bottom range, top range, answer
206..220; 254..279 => 0.77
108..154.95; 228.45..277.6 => 1.01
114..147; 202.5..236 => 1.17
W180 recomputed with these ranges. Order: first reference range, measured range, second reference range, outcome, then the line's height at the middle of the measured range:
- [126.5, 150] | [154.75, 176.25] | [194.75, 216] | 0.42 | 37.8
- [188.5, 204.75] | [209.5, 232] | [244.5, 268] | -0.19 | 34.4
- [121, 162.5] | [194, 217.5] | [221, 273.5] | -0.17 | 35.5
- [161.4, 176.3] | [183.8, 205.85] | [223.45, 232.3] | -0.12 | 29.4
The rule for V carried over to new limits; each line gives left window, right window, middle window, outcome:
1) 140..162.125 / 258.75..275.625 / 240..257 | -0.9 kPa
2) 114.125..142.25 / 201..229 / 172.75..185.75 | 7.2 kPa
